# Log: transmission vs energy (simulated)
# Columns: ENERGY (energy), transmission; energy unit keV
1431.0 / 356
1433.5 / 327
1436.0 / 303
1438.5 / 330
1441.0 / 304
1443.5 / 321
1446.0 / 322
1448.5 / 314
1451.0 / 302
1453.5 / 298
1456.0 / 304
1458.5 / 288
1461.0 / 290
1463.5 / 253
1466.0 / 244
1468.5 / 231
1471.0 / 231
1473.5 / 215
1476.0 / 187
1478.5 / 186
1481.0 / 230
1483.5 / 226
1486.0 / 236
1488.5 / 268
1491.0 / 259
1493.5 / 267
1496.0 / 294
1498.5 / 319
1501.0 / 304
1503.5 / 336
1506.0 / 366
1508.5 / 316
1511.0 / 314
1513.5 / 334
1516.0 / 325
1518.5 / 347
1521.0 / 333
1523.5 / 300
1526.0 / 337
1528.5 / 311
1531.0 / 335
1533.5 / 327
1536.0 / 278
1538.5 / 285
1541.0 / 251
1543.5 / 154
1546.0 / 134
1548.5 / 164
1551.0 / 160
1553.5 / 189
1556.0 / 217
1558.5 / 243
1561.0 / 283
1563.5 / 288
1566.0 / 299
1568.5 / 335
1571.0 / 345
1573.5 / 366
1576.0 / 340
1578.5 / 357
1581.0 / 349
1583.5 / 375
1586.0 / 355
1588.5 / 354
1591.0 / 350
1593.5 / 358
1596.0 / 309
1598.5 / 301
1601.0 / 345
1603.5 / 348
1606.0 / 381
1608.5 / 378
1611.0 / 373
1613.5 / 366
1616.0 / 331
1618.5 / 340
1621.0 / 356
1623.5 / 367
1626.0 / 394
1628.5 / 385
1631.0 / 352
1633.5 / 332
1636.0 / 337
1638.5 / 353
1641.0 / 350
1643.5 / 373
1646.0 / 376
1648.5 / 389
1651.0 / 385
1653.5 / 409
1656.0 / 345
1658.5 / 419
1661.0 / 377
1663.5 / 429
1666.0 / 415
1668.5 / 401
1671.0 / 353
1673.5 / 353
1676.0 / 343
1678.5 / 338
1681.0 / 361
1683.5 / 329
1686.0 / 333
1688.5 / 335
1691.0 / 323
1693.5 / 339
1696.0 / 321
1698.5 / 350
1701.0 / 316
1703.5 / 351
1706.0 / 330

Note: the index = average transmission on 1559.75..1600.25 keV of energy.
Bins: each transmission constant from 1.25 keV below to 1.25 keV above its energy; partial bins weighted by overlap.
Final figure 335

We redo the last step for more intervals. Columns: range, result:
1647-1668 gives 396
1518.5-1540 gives 314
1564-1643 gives 351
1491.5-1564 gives 279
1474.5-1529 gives 290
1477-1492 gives 233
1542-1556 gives 167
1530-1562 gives 231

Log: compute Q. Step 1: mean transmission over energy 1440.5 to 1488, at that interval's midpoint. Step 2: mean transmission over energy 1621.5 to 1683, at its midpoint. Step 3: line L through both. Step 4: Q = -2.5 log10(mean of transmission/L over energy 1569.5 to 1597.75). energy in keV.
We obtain -0.06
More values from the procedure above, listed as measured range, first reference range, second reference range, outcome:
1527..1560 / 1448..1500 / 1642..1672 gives 0.286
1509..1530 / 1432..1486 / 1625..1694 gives -0.088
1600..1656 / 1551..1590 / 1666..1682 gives -0.080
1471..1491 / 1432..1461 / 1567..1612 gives 0.386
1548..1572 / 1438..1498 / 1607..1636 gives 0.263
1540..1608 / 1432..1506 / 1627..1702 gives 0.099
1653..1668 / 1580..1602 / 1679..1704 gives -0.179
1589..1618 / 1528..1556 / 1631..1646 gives -0.135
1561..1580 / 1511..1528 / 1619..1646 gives 0.040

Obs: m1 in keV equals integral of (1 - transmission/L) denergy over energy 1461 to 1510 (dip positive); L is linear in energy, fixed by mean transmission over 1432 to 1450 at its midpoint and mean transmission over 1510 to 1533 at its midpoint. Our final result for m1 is 9.1 keV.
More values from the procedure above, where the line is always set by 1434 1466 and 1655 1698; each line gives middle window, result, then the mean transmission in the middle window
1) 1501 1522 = -1.0 keV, 332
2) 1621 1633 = -0.8 keV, 370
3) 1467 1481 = 4.3 keV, 212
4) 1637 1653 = -0.9 keV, 372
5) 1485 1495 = 1.7 keV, 259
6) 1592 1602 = 0.3 keV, 328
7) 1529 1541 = 0.8 keV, 301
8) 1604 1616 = -0.9 keV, 368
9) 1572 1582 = -0.6 keV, 353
